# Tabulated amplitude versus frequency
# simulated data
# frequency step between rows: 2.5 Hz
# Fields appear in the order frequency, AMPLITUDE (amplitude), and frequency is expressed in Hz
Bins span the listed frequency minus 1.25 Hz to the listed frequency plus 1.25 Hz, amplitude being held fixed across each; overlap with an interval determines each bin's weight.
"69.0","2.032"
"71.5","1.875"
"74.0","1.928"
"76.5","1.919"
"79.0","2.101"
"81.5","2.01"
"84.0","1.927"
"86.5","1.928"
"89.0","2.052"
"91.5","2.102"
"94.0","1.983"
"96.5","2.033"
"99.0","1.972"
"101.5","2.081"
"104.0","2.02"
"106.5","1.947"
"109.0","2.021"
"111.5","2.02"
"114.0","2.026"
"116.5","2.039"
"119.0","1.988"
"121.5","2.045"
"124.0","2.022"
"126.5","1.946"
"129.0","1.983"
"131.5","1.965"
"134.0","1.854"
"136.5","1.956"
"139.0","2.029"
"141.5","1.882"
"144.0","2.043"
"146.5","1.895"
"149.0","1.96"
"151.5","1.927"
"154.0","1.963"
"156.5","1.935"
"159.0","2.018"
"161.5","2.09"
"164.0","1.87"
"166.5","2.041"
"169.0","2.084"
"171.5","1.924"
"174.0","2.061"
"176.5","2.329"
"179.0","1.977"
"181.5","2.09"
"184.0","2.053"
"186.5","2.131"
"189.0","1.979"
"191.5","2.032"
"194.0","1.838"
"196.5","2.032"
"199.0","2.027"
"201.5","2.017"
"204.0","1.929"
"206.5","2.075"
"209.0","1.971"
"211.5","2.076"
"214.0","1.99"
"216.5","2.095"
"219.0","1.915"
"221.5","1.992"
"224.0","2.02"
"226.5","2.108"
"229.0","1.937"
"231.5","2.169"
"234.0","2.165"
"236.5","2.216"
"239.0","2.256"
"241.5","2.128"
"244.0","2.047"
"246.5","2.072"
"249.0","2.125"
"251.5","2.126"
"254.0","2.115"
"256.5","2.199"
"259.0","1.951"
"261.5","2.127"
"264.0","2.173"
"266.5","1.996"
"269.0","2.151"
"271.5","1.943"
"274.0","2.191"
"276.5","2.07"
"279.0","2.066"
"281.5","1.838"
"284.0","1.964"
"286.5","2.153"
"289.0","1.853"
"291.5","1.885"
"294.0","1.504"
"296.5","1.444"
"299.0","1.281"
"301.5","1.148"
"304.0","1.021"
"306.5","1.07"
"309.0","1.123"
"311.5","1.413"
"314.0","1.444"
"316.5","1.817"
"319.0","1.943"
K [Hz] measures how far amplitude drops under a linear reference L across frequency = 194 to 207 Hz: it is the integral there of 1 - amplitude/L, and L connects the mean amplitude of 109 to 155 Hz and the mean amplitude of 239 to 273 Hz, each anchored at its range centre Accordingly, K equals 0.3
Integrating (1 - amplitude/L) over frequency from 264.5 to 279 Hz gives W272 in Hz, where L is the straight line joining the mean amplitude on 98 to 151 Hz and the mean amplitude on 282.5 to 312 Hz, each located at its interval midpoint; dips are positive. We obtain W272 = -4.7 Hz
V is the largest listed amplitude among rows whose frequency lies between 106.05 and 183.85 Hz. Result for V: 2.329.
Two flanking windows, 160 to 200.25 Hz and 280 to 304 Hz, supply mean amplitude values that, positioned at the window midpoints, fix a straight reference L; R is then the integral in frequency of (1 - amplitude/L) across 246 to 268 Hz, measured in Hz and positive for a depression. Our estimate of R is -4.15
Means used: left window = 2.03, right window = 1.64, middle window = 2.1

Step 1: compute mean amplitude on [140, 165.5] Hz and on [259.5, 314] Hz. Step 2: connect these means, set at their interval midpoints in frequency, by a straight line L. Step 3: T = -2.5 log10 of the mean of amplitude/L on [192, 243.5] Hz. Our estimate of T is -0.11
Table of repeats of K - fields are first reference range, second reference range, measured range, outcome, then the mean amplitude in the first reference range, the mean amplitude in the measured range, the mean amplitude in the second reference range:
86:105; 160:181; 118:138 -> 0.64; 2.03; 1.97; 2.05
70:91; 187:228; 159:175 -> -0.12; 1.97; 2.01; 2.01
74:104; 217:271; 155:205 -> 0.83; 2.01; 2.02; 2.09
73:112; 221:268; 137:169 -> 1.06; 2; 1.98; 2.1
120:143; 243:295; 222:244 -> -1.13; 1.97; 2.12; 2.03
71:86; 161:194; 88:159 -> 0.32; 1.96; 1.99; 2.04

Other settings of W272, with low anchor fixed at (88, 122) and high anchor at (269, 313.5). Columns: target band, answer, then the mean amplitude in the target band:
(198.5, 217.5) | -2.1 Hz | 2.02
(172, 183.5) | -1.3 Hz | 2.1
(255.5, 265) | -2.2 Hz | 2.11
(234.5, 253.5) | -4.2 Hz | 2.14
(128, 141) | 0.1 Hz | 1.95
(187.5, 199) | -0.8 Hz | 1.98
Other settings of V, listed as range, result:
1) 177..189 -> 2.131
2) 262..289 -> 2.191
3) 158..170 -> 2.09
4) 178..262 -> 2.256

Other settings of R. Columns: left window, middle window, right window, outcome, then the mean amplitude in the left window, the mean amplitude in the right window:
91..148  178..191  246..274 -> 0.0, 1.99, 2.09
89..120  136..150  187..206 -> 0.3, 2.02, 1.99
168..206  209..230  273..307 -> -1.0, 2.03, 1.69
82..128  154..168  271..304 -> -0.4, 2.01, 1.76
